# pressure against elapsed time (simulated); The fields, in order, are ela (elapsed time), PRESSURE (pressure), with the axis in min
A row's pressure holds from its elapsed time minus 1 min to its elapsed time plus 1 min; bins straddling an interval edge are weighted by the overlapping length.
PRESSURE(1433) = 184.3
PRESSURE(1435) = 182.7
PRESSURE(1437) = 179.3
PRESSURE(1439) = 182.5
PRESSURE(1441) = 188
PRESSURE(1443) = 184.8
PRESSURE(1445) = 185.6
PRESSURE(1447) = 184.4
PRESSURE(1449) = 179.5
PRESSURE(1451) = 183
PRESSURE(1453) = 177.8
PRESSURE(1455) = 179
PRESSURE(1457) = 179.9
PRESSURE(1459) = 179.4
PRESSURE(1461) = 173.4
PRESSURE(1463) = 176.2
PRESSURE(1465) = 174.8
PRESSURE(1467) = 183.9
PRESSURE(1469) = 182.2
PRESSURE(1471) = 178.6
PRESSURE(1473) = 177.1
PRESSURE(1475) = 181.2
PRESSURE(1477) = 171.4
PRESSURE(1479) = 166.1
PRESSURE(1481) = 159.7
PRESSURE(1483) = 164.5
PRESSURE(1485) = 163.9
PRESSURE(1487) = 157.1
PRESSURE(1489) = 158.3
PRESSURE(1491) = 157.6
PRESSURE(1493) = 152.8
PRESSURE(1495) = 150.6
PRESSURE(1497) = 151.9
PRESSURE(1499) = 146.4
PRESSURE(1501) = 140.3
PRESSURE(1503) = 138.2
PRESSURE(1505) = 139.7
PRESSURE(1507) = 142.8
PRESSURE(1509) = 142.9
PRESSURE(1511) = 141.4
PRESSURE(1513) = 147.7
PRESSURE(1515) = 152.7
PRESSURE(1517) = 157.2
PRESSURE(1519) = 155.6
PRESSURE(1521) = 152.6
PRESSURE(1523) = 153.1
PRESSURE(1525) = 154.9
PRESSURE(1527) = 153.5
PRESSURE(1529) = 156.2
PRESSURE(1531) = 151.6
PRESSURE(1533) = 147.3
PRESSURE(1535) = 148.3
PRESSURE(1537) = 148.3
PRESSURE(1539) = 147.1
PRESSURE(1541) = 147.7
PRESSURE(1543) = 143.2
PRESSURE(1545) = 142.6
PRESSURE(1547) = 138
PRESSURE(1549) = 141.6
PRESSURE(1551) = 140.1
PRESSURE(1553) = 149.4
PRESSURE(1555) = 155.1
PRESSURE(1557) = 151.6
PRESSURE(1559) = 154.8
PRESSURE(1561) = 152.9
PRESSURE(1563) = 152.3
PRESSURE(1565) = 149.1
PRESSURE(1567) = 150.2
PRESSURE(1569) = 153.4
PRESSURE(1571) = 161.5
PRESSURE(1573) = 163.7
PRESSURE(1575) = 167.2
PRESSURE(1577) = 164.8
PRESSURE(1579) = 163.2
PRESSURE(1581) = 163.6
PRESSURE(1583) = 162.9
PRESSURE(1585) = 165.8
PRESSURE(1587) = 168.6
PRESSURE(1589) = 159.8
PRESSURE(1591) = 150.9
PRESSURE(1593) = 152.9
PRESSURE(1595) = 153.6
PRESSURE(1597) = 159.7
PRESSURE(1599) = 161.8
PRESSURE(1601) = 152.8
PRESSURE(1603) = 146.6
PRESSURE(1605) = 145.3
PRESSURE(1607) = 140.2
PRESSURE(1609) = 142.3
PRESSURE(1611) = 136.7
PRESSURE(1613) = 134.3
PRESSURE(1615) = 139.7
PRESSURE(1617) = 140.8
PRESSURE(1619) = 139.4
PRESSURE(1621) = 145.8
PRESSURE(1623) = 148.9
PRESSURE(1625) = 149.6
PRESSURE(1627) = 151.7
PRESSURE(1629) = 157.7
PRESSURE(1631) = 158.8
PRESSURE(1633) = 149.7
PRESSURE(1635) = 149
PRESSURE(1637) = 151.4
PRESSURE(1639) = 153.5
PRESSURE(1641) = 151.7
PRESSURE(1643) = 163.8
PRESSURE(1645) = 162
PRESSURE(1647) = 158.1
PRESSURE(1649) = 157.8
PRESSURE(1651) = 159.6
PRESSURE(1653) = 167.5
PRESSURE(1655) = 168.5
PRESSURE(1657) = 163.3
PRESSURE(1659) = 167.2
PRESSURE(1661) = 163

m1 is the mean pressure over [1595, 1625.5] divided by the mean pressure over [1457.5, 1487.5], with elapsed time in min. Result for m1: 0.8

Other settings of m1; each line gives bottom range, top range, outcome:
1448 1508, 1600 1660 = 0.92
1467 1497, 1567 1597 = 0.97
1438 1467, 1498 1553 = 0.81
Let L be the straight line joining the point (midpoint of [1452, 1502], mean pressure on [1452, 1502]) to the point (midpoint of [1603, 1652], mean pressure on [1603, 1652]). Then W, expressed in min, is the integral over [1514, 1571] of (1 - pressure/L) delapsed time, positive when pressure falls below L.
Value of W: 3.3 min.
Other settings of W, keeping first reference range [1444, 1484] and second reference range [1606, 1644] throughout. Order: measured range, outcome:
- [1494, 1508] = 2.1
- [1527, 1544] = 1.5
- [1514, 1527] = 1.0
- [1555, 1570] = 0.6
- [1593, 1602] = -0.2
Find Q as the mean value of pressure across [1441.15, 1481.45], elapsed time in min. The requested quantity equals 178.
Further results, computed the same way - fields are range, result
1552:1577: 155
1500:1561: 148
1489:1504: 149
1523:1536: 152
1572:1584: 164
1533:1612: 152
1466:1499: 165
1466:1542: 156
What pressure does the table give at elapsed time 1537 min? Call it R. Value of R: 148.3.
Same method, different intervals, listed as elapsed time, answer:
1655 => 168.5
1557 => 151.6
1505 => 139.7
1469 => 182.2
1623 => 148.9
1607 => 140.2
